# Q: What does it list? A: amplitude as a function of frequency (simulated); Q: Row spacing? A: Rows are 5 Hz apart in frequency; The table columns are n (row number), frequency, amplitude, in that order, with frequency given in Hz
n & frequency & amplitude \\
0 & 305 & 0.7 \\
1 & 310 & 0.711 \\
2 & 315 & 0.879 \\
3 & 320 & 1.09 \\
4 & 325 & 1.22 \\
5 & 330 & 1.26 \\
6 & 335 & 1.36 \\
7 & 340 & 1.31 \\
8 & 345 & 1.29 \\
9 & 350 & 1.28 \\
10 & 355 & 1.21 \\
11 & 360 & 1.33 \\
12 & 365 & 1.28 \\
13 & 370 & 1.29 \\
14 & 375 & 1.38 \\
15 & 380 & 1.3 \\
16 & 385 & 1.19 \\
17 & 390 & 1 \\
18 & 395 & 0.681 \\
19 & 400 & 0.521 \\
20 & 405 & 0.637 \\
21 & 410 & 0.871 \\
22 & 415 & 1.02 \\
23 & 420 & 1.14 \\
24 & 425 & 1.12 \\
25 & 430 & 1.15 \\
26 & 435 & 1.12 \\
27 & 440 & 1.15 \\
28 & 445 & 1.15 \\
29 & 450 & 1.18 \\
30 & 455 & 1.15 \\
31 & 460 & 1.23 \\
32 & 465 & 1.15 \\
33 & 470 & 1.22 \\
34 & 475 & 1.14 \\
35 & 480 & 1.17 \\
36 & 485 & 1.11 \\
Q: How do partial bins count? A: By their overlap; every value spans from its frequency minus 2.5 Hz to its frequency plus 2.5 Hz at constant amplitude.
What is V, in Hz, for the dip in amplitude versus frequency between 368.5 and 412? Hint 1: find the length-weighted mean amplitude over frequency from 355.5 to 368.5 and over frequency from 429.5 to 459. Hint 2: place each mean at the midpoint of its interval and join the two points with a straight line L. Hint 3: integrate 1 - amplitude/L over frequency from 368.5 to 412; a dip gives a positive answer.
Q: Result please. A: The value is 9.35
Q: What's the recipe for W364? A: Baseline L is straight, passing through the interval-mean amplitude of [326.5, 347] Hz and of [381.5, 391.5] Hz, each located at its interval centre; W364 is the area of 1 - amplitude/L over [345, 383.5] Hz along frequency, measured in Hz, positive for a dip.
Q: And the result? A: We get -2.9 Hz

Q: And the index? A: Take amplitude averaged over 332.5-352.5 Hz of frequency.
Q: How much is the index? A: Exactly 1.31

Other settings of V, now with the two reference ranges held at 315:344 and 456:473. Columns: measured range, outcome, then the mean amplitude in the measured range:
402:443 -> 6.1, 1.02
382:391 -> 0.6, 1.12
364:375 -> -0.9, 1.31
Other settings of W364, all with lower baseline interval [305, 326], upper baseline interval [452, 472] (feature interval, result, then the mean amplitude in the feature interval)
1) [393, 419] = 7.6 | 0.77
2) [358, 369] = -3.2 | 1.3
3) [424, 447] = 0.0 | 1.14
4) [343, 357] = -3.9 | 1.26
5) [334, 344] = -3.7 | 1.32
